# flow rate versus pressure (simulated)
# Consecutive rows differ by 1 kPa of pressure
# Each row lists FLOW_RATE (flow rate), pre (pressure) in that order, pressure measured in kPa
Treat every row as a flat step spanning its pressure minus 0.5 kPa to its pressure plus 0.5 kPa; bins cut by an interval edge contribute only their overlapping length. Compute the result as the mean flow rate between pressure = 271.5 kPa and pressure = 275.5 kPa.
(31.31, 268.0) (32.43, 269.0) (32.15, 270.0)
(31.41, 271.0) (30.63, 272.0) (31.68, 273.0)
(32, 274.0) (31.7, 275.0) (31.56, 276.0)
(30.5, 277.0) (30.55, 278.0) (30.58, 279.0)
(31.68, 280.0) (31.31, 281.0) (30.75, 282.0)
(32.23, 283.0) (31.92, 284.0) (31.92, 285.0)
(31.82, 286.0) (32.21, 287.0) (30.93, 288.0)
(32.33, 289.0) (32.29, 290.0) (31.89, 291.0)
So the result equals 31.5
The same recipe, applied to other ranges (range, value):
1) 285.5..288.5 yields 31.7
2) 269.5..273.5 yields 31.5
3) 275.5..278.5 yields 30.9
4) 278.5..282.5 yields 31.1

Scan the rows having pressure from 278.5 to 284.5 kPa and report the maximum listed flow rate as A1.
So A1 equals 32.23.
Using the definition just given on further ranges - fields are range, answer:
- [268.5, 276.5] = 32.43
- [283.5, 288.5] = 32.21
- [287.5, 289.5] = 32.33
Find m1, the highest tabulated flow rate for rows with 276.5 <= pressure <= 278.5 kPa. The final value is 30.55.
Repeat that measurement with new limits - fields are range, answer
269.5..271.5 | 32.15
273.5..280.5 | 32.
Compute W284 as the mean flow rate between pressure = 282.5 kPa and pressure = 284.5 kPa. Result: 32.1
